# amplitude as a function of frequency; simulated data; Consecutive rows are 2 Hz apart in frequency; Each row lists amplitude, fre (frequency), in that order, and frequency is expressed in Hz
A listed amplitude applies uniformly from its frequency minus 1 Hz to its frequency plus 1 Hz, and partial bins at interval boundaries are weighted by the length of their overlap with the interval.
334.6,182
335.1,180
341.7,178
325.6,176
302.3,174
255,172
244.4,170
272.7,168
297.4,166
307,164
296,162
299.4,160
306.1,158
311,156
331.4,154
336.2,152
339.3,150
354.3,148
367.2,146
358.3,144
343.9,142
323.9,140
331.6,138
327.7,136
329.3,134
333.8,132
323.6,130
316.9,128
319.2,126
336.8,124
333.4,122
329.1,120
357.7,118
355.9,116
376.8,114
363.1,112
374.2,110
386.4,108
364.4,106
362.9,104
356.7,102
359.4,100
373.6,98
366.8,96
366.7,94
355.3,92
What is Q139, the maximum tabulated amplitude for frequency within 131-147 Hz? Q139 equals 367.2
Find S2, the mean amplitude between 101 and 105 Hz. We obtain 360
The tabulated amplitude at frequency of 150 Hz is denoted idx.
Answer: 339.3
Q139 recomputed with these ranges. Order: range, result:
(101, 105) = 362.9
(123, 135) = 336.8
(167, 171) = 272.7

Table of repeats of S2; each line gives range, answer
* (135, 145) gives 337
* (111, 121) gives 357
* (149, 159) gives 325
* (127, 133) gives 325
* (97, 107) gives 363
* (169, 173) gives 250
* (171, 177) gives 294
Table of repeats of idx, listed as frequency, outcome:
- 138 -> 331.6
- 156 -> 311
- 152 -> 336.2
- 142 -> 343.9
